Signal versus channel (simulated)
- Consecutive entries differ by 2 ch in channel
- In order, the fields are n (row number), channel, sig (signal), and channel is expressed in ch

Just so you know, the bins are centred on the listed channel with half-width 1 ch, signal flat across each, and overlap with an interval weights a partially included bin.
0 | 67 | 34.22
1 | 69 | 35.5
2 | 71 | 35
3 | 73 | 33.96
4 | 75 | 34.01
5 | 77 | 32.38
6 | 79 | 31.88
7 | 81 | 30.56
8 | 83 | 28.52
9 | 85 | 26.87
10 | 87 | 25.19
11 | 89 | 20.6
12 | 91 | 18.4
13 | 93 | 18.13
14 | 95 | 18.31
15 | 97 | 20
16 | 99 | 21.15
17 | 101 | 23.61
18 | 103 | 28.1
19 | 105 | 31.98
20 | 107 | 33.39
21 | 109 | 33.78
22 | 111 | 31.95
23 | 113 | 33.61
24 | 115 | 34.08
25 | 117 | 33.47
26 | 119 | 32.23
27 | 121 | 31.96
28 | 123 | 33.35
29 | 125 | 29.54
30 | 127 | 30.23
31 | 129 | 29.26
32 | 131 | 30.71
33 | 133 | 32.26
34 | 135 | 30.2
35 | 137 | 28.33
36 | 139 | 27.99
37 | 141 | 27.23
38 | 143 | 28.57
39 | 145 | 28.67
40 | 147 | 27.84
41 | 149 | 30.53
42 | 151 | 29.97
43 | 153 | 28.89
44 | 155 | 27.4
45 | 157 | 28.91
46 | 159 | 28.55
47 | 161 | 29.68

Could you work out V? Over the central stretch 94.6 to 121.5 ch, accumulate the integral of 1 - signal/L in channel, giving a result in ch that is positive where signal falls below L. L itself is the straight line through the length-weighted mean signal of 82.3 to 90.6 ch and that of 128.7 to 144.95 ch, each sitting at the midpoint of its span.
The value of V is -2.6 ch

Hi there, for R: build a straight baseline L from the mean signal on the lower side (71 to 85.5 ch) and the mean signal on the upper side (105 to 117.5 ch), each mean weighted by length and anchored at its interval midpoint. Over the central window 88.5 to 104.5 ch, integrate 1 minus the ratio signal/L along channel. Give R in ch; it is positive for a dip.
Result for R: 5.5 ch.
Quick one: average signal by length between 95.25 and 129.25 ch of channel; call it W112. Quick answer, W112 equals 29.9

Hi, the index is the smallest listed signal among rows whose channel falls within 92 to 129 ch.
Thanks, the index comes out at 18.13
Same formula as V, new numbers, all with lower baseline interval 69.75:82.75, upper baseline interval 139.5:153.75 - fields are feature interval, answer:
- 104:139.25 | -1.7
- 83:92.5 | 2.7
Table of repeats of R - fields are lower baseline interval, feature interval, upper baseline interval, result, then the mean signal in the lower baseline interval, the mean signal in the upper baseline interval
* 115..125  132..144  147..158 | 0.60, 32.6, 29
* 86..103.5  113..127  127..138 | -2.68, 21.3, 30.2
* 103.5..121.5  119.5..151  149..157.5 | 0.89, 32.8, 29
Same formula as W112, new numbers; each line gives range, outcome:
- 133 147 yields 28.7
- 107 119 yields 33.3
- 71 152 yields 28.9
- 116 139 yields 30.9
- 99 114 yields 30.3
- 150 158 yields 28.8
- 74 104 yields 25.2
